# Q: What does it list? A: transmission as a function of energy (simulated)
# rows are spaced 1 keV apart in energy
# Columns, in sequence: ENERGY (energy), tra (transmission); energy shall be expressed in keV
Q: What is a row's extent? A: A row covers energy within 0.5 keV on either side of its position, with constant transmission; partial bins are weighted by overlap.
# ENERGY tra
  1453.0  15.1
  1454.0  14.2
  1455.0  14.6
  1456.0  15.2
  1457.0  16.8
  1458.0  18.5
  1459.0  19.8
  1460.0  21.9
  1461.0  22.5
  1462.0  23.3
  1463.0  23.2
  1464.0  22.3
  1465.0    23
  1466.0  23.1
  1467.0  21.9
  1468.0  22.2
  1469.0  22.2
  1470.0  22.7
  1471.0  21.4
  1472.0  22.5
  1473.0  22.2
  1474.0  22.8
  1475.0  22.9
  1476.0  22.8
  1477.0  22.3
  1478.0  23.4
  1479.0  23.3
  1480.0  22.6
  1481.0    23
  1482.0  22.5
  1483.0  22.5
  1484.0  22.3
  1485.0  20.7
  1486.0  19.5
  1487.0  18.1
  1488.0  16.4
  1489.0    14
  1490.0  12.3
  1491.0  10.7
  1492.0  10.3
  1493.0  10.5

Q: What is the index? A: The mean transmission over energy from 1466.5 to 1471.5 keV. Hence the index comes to 22.1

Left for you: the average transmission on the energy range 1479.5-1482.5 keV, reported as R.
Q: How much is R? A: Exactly 22.7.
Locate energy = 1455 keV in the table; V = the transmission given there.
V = 14.6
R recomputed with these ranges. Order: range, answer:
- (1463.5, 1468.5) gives 22.5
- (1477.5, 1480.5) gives 23.1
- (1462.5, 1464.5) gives 22.8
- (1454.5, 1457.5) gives 15.5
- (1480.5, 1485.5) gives 22.2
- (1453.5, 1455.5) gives 14.4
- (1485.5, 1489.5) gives 17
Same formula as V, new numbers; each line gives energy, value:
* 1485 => 20.7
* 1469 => 22.2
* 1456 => 15.2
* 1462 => 23.3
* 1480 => 22.6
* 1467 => 21.9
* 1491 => 10.7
